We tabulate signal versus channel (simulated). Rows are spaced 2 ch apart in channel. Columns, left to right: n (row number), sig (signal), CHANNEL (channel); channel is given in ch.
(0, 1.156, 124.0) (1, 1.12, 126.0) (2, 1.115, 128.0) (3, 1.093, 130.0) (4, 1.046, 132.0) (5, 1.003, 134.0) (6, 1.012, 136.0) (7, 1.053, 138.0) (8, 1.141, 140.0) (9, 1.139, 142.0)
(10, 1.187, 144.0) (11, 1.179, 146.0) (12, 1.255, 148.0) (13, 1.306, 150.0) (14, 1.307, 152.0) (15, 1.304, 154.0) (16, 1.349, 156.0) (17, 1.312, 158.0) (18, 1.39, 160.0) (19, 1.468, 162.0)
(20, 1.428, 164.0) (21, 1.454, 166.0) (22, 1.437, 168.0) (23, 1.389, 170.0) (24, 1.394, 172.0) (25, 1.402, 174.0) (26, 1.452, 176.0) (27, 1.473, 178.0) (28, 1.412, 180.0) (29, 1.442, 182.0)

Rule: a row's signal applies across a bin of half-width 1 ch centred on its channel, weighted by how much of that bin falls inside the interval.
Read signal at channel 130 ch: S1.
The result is 1.093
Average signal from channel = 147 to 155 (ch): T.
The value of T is 1.29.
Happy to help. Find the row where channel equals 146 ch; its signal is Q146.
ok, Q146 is 1.179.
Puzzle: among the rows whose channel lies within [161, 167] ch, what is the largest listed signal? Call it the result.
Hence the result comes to 1.468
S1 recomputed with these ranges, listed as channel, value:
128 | 1.115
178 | 1.473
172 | 1.394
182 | 1.442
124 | 1.156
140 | 1.141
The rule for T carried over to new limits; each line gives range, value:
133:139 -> 1.02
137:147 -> 1.14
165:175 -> 1.42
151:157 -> 1.32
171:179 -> 1.43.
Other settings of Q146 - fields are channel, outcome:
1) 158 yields 1.312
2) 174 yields 1.402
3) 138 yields 1.053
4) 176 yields 1.452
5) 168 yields 1.437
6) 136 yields 1.012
